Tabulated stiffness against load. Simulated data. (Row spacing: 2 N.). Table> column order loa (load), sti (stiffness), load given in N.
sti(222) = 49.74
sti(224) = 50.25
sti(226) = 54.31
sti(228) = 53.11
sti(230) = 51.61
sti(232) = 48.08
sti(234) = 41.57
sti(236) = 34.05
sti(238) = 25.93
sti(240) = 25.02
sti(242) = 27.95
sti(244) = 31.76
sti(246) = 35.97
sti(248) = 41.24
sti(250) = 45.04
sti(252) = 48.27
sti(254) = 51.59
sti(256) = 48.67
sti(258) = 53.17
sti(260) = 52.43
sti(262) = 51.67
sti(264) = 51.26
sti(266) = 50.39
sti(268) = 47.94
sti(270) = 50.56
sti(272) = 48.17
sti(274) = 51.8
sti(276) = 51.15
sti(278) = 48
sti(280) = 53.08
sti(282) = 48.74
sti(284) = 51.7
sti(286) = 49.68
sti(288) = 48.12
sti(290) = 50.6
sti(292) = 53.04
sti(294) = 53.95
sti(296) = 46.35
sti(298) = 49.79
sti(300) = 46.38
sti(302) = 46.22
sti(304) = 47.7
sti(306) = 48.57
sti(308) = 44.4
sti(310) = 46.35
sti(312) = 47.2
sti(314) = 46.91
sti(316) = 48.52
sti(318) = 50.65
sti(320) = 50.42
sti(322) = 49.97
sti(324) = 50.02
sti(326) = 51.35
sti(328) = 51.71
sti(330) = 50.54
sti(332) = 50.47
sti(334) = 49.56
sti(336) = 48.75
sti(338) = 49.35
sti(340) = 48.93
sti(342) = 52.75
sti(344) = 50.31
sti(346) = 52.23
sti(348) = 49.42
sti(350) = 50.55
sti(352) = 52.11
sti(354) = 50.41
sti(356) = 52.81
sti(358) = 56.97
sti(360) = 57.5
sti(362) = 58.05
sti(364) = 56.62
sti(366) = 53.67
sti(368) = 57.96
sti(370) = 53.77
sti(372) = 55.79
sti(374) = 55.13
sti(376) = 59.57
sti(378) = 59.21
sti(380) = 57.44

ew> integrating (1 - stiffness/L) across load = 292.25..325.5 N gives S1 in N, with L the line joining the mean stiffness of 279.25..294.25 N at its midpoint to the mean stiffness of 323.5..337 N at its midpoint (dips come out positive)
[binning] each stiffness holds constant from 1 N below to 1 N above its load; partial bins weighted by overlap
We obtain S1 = 1.4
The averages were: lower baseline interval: 50.9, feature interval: 48.5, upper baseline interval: 50.4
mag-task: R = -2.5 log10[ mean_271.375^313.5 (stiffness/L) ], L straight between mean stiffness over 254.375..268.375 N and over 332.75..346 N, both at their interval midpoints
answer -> 0.03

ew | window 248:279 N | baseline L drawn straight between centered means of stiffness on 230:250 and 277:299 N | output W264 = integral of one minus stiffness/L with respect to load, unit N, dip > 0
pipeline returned -5.0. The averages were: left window 36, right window 50.3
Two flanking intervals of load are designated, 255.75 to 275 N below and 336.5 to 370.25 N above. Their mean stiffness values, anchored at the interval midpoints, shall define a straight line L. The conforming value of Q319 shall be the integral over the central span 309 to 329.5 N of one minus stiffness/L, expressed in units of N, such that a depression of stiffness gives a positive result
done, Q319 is 1.1 N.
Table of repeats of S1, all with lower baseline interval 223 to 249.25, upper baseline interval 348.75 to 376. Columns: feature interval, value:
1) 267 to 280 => -1.6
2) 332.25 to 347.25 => 0.6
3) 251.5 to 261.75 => -2.0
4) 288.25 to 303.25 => -0.7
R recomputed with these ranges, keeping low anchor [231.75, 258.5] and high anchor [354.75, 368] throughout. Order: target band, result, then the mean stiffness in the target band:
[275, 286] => -0.14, 50.5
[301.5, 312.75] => 0.03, 46.8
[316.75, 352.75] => 0.04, 50.5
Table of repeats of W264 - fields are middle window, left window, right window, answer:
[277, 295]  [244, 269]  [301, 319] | -1.3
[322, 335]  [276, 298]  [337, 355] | 0.0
